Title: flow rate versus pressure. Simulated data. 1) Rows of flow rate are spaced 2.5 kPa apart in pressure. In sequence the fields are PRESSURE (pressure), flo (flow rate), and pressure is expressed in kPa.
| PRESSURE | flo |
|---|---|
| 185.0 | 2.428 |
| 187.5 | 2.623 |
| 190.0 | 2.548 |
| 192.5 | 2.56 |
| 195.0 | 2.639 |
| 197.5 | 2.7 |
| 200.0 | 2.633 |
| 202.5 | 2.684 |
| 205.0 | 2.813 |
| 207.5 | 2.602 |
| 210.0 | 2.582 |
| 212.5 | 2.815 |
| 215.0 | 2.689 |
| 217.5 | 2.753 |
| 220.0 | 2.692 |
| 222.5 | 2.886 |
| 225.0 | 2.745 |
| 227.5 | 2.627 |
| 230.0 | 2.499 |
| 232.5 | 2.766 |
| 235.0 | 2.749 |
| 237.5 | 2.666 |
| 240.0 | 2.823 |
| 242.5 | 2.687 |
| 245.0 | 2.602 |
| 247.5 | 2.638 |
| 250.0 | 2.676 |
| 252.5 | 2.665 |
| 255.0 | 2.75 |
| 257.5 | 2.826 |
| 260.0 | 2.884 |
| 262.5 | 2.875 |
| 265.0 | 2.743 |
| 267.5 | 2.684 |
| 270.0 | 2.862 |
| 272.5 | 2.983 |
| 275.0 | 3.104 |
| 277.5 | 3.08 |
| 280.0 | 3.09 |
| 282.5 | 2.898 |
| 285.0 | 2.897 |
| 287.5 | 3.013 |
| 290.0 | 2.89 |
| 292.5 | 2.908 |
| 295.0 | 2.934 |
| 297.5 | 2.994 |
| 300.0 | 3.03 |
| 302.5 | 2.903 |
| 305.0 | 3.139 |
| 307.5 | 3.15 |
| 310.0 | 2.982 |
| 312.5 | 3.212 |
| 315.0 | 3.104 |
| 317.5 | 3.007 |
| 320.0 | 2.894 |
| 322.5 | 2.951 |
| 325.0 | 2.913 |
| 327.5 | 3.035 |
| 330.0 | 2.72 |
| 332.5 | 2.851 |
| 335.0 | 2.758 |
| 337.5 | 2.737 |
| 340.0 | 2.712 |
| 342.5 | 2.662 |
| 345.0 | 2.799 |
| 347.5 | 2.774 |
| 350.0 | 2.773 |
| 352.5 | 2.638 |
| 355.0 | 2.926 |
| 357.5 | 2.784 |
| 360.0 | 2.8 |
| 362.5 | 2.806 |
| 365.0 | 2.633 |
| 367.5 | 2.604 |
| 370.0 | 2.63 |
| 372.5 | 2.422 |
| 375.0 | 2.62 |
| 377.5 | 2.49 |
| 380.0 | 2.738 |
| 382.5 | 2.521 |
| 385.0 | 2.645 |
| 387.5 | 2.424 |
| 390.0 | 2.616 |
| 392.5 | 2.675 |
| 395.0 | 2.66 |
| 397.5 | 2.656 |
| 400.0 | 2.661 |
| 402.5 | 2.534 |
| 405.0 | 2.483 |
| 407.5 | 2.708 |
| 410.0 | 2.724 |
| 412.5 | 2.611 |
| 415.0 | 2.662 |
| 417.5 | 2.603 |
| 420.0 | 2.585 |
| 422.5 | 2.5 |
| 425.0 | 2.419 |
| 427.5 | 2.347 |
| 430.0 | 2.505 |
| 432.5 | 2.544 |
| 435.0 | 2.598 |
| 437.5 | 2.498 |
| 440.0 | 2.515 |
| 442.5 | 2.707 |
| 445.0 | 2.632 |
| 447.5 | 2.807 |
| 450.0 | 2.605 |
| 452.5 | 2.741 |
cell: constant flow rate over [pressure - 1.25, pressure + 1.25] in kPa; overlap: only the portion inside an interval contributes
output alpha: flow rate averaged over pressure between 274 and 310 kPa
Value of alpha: 3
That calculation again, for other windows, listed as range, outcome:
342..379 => 2.69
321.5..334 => 2.89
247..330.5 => 2.93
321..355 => 2.8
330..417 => 2.67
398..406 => 2.57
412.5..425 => 2.57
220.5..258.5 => 2.71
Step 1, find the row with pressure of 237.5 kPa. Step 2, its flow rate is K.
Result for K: 2.666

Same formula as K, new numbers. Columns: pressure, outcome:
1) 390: 2.616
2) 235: 2.749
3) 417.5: 2.603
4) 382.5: 2.521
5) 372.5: 2.422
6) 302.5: 2.903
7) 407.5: 2.708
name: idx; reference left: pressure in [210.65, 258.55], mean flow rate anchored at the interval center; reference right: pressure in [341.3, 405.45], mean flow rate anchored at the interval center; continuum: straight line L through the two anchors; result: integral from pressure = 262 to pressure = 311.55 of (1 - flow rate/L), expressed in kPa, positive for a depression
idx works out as -5.0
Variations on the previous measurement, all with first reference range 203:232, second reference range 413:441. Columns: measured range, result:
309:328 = -2.9 kPa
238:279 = -2.1 kPa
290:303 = -1.6 kPa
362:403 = -0.7 kPa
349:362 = -1.0 kPa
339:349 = -0.5 kPa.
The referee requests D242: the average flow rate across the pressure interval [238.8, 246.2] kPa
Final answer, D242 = 2.7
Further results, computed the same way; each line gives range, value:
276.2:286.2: 2.99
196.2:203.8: 2.67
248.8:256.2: 2.7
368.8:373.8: 2.53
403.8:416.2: 2.64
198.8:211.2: 2.66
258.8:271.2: 2.81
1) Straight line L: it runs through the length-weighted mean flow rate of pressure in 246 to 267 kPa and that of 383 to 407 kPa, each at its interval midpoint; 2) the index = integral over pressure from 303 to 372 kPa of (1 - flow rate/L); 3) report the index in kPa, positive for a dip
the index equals -4.8 kPa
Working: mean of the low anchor 2.75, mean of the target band 2.85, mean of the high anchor 2.6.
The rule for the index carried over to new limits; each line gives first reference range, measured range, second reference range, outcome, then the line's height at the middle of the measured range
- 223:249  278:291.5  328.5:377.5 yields -1.3 kPa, 2.7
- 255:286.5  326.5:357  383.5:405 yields -0.6 kPa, 2.73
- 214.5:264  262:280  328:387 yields -1.3 kPa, 2.72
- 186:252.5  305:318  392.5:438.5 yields -2.3 kPa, 2.63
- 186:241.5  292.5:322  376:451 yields -4.3 kPa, 2.64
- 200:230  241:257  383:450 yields 0.0 kPa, 2.68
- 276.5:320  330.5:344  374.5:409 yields 0.5 kPa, 2.84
